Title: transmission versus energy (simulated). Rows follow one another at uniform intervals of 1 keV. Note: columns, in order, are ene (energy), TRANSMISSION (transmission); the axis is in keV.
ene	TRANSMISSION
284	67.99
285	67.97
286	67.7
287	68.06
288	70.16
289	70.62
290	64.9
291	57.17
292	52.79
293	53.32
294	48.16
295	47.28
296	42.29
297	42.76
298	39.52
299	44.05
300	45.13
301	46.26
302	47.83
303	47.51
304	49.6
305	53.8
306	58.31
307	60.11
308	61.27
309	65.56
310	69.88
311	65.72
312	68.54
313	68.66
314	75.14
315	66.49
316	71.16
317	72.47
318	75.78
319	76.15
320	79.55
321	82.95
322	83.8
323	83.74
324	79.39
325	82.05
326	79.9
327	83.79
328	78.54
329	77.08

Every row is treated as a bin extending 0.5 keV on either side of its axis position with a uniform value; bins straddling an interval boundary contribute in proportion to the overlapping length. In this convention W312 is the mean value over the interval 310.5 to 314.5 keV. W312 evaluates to 69.5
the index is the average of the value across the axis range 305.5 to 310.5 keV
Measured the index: 63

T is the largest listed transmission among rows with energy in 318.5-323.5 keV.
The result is 83.8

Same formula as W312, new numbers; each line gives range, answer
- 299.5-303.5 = 46.7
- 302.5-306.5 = 52.3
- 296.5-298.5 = 41.1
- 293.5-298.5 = 44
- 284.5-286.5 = 67.8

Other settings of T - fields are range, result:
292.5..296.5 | 53.32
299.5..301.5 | 46.26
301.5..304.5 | 49.6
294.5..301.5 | 47.28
